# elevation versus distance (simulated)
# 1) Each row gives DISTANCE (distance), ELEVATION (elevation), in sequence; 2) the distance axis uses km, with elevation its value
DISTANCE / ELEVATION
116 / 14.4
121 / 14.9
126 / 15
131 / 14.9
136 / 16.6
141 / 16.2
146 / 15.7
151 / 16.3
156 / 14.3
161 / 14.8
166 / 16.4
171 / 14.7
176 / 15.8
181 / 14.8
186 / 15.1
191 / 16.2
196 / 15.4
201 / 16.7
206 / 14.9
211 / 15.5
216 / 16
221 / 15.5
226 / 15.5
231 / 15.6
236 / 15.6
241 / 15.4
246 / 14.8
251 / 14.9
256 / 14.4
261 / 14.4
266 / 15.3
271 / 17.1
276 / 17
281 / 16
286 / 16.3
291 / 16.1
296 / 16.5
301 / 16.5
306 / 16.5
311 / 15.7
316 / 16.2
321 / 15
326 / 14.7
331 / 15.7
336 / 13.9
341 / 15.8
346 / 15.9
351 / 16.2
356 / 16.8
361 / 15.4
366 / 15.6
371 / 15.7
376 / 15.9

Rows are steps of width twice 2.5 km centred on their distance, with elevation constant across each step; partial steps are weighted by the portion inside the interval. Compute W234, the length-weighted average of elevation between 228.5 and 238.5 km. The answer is 15.6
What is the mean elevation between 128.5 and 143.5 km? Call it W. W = 15.9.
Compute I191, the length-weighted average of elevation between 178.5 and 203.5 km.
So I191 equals 15.6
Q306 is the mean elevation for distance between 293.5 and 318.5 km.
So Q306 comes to 16.3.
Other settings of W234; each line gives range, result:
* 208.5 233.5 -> 15.6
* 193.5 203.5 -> 16.1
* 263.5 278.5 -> 16.5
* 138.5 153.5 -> 16.1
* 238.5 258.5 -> 14.9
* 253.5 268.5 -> 14.7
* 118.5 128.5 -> 14.9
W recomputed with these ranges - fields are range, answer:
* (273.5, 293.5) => 16.4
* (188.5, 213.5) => 15.7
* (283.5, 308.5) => 16.4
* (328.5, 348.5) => 15.3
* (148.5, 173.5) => 15.3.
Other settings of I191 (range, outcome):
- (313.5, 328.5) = 15.3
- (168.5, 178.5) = 15.2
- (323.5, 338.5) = 14.8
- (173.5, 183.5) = 15.3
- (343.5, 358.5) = 16.3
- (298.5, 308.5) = 16.5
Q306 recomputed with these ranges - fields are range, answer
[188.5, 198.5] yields 15.8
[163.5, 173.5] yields 15.6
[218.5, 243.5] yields 15.5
